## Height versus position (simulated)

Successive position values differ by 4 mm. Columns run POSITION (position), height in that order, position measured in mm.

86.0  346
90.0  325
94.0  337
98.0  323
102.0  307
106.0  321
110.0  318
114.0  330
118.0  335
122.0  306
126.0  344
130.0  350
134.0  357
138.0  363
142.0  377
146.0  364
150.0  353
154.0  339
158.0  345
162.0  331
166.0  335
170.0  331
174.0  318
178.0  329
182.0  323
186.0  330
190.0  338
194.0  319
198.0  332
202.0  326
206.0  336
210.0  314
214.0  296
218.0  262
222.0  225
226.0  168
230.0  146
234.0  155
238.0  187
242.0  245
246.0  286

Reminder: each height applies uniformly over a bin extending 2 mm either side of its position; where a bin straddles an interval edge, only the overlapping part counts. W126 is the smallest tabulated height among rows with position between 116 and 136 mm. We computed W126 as 306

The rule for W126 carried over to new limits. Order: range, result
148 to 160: 339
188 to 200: 319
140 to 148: 364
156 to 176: 318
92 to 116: 307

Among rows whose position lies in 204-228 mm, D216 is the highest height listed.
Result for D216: 336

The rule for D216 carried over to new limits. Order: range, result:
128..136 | 357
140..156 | 377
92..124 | 337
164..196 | 338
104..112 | 321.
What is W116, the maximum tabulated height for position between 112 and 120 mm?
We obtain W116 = 335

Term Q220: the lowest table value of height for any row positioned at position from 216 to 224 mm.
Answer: 225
